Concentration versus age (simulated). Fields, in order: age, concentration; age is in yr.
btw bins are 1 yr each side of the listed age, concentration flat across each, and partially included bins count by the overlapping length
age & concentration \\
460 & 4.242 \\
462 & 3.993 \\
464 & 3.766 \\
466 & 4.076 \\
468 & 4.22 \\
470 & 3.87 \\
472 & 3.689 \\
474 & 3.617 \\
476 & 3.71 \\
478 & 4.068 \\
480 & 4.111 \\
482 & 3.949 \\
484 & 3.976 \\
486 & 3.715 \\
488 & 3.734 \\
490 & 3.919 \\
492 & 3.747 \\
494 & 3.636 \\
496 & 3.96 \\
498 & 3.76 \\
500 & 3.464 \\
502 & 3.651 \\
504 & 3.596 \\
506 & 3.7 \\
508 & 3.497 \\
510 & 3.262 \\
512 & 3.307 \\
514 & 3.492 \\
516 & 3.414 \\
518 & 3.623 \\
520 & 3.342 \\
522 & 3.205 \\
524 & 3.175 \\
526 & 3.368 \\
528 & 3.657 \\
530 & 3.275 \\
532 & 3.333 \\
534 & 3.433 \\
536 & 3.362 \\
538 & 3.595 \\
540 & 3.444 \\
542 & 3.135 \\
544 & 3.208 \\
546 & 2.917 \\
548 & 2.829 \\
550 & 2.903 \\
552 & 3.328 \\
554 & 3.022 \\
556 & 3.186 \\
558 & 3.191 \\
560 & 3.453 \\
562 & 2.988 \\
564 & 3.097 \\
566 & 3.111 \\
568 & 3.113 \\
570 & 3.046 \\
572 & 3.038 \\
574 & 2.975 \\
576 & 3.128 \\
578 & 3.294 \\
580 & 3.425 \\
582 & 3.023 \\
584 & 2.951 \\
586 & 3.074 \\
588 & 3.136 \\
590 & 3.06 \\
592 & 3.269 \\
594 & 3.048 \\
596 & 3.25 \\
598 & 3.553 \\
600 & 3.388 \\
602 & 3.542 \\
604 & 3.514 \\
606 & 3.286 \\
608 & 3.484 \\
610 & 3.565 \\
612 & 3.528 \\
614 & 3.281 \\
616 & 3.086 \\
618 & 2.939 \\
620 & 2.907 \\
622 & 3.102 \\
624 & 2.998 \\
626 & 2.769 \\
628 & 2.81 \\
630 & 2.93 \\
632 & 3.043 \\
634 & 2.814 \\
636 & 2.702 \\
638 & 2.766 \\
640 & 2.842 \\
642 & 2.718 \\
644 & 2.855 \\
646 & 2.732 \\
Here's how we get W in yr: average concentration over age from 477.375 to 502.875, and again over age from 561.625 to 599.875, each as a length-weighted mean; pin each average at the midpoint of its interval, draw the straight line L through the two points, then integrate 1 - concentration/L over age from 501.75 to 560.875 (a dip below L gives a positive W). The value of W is 3.1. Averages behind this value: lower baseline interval 3.82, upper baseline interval 3.14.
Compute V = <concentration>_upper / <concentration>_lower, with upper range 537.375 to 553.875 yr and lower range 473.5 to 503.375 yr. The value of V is 0.8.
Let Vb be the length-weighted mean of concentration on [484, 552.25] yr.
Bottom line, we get 3.45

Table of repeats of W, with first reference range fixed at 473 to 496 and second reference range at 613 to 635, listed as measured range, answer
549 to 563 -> 1.0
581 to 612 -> -1.4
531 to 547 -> 0.9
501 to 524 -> 1.4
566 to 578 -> 0.8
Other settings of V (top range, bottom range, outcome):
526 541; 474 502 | 0.90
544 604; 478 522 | 0.86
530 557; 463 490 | 0.83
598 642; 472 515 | 0.84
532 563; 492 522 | 0.90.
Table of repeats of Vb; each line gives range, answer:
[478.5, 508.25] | 3.77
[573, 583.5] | 3.16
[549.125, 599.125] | 3.15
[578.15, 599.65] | 3.19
